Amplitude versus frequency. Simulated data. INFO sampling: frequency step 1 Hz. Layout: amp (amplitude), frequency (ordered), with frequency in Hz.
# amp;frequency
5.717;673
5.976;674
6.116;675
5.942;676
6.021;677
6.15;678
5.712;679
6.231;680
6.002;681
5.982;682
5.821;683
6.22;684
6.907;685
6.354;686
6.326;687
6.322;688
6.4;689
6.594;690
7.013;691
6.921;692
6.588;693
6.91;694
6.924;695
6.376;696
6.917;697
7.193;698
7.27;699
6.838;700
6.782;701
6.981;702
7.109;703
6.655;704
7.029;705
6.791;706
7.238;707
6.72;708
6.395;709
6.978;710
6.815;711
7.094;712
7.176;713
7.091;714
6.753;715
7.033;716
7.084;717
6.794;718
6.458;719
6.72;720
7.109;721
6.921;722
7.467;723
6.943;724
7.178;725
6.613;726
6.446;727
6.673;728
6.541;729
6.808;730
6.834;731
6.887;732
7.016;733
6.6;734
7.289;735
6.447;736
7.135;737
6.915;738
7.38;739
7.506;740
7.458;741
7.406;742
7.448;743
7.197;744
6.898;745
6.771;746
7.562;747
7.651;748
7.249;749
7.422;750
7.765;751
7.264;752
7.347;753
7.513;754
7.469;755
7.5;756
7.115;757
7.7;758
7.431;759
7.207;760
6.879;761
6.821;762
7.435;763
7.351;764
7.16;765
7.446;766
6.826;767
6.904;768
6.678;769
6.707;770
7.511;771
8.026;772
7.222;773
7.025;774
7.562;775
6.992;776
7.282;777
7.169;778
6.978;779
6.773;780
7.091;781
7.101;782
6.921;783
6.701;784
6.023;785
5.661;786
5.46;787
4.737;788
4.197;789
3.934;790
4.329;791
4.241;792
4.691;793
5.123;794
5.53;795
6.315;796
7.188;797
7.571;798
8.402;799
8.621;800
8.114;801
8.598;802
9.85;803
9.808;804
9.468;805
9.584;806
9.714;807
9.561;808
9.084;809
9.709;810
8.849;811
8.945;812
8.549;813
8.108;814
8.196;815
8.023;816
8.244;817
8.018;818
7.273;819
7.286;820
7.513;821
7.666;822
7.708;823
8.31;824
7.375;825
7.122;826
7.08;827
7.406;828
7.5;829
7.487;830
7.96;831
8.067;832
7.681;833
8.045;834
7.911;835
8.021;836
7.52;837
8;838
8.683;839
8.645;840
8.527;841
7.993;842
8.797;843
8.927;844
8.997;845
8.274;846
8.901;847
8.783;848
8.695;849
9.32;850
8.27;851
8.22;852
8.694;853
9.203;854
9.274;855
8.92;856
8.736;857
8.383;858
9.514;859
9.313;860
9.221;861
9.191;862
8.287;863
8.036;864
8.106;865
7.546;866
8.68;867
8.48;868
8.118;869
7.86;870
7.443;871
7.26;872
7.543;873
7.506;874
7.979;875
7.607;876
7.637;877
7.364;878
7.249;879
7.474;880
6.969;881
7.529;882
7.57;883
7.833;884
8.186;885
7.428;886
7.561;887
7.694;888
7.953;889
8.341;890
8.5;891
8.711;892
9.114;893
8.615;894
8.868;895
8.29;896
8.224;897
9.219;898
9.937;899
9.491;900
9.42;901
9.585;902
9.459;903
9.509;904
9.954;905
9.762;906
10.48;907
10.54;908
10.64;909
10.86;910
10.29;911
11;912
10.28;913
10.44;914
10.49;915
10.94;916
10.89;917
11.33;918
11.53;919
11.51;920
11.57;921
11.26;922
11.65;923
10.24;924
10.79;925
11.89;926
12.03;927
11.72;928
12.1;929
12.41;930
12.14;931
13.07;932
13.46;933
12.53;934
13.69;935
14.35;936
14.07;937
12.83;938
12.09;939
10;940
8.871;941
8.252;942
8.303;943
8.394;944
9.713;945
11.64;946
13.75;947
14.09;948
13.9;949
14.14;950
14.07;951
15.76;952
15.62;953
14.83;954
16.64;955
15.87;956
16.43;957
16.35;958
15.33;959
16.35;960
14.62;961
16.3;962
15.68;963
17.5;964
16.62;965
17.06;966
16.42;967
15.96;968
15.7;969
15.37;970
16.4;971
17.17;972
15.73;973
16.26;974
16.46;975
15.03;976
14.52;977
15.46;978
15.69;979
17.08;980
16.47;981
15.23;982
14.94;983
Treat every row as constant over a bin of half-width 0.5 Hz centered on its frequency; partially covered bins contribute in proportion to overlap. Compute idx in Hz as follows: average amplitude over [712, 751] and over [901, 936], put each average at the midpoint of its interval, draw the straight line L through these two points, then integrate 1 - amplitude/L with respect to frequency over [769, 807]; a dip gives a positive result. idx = 6.3 Hz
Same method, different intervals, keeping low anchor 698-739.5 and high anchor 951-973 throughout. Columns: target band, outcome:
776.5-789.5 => 4.2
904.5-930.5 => 6.1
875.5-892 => 6.8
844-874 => 9.0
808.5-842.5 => 9.0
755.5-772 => 2.7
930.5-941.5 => 1.9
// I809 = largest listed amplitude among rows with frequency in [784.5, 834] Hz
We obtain 9.85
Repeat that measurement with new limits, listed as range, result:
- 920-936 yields 14.35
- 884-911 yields 10.86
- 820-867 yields 9.514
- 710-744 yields 7.506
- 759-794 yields 8.026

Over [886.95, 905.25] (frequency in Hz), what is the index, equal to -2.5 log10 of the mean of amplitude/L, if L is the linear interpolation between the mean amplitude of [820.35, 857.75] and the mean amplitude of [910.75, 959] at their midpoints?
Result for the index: 0.20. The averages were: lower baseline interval 8.22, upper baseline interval 12.3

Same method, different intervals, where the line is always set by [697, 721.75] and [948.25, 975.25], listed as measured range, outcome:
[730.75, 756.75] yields 0.13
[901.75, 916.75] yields 0.33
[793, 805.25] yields 0.29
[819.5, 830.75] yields 0.42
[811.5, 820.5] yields 0.30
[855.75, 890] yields 0.50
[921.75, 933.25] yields 0.23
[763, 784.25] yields 0.28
